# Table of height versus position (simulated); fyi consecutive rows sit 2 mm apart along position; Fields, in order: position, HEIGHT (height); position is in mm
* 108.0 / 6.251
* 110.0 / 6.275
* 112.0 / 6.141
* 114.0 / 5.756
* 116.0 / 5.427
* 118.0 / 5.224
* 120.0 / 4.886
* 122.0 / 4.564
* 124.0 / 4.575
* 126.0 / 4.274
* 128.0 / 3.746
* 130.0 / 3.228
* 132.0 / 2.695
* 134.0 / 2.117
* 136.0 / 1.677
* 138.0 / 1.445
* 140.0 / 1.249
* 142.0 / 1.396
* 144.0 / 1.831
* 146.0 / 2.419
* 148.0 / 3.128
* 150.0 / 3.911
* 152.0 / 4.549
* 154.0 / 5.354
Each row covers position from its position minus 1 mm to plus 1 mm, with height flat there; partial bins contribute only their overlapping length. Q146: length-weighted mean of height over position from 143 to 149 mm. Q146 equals 2.46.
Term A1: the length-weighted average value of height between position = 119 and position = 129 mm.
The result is 4.41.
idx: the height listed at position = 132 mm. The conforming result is 2.695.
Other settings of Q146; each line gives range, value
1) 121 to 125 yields 4.57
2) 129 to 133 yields 2.96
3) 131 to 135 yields 2.41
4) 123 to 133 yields 3.7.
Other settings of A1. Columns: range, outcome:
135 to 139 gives 1.56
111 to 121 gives 5.49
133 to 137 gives 1.9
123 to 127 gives 4.42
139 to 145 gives 1.49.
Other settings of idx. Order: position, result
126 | 4.274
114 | 5.756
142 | 1.396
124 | 4.575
